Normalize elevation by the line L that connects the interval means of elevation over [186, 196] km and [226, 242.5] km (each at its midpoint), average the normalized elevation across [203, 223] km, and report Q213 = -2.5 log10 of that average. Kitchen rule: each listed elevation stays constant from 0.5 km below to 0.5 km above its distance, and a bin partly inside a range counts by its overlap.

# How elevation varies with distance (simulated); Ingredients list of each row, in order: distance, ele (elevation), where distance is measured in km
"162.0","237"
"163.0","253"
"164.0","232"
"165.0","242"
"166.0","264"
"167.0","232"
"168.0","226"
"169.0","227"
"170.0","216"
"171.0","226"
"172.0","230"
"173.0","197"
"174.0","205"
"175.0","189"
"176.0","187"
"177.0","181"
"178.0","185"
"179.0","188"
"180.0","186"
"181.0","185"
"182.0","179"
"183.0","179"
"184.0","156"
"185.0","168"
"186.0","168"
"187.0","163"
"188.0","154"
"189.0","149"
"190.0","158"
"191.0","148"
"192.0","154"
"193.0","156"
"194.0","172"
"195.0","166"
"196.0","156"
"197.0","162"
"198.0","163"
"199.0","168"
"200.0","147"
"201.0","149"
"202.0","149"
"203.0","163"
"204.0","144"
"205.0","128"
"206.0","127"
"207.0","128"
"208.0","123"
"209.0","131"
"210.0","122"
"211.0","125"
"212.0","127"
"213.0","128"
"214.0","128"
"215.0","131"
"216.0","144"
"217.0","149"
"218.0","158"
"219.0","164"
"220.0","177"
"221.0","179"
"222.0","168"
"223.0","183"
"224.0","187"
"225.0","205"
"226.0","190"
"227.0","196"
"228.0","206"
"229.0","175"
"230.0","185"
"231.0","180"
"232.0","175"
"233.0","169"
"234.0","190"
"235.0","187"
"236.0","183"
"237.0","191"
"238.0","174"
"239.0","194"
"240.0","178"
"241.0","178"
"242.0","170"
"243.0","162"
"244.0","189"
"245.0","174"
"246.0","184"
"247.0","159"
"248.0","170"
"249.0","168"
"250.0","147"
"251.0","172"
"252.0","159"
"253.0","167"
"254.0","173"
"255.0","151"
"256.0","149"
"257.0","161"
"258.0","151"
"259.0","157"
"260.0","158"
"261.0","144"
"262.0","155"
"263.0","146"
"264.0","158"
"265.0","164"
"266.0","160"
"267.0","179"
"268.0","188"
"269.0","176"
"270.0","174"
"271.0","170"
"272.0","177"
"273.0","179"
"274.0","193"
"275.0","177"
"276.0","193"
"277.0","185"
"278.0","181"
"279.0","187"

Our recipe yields 0.198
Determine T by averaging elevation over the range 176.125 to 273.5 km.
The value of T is 165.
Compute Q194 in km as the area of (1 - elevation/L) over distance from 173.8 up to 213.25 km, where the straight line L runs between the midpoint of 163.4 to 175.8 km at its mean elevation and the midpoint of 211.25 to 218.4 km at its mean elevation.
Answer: 4.4 km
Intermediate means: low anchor 223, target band 158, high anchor 137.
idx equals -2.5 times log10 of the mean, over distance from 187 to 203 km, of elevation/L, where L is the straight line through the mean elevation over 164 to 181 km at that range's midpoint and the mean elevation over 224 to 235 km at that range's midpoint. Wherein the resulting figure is 0.27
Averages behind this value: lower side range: 211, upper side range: 187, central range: 157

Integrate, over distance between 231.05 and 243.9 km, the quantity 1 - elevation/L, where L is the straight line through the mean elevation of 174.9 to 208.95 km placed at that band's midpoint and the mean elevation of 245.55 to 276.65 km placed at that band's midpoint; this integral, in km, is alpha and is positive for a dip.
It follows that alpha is -1.2 km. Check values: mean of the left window 160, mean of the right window 166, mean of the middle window 180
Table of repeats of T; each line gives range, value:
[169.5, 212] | 165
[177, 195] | 168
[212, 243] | 173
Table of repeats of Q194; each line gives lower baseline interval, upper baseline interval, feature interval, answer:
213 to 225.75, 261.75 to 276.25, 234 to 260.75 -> -0.18 km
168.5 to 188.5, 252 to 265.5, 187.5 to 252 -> 3.21 km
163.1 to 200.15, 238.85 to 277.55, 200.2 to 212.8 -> 3.21 km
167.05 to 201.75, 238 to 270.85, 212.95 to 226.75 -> 0.54 km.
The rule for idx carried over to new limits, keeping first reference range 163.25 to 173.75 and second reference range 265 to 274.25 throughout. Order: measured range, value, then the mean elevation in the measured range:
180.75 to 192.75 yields 0.33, 163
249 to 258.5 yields 0.16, 159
